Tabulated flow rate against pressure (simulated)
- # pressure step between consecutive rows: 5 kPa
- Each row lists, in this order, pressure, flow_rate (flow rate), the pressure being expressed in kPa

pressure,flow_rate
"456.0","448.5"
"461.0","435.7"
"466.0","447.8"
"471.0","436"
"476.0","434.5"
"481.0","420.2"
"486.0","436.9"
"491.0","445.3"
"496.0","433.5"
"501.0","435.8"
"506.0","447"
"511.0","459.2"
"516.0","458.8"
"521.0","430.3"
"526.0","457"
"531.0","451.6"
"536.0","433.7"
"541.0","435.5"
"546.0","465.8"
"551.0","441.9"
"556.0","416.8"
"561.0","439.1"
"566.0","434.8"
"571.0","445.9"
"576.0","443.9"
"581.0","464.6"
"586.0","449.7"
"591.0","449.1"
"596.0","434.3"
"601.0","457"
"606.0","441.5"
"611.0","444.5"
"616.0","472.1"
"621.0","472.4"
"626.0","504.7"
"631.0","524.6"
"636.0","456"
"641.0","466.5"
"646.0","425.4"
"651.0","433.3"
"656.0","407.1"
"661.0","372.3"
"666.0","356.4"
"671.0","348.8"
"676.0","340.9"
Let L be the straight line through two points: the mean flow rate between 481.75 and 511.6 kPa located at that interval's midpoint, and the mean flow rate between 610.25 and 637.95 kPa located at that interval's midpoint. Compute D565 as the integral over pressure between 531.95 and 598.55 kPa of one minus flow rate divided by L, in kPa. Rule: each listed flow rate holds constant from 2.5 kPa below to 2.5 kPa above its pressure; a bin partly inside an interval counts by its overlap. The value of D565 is 2.8 kPa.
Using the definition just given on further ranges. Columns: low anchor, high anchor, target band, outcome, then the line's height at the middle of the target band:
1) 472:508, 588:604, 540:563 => 0.11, 442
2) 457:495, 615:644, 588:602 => 0.78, 472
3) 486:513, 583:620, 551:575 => 0.66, 448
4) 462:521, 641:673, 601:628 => -3.78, 408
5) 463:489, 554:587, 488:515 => -0.47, 437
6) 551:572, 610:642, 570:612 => 0.61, 455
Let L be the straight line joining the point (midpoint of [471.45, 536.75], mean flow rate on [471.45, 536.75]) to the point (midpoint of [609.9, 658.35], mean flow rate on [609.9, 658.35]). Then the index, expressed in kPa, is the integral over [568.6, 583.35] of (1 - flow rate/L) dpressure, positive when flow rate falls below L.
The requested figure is 0.0 kPa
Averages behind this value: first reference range 442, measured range 451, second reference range 461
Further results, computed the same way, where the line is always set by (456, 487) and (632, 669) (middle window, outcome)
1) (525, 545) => -0.7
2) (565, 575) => -0.3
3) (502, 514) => -0.5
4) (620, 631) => -2.0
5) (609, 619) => -0.9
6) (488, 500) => -0.1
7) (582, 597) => -0.8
